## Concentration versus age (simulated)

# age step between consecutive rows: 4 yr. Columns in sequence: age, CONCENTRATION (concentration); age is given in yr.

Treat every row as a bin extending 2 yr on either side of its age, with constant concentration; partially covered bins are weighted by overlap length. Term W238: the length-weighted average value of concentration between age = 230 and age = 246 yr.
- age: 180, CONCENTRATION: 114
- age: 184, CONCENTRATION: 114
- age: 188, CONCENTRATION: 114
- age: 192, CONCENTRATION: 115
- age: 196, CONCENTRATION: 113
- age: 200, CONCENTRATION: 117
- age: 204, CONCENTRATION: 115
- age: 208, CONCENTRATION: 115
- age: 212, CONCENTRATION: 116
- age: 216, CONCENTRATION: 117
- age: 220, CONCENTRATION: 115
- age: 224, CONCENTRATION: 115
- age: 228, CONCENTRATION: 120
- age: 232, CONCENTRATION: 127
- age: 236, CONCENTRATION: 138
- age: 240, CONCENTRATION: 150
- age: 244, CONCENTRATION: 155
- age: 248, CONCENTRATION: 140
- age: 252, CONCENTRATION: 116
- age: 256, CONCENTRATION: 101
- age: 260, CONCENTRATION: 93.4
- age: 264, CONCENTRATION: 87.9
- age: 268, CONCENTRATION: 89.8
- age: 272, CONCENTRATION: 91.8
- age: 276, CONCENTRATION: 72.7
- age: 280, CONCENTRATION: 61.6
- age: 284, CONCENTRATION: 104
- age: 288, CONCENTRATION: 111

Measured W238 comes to 142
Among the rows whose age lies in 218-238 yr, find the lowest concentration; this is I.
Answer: 115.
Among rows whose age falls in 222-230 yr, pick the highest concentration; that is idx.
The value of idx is 120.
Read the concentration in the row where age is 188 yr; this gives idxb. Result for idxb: 114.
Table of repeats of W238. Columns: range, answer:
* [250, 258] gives 108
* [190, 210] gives 115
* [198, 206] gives 116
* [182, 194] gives 114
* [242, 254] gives 137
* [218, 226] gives 115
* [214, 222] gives 116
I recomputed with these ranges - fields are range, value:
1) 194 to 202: 113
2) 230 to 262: 93.4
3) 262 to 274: 87.9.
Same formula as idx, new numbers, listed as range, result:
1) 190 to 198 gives 115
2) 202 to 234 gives 127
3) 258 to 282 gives 93.4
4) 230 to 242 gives 150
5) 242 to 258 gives 155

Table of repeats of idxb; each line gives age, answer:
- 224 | 115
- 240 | 150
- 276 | 72.7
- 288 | 111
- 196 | 113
